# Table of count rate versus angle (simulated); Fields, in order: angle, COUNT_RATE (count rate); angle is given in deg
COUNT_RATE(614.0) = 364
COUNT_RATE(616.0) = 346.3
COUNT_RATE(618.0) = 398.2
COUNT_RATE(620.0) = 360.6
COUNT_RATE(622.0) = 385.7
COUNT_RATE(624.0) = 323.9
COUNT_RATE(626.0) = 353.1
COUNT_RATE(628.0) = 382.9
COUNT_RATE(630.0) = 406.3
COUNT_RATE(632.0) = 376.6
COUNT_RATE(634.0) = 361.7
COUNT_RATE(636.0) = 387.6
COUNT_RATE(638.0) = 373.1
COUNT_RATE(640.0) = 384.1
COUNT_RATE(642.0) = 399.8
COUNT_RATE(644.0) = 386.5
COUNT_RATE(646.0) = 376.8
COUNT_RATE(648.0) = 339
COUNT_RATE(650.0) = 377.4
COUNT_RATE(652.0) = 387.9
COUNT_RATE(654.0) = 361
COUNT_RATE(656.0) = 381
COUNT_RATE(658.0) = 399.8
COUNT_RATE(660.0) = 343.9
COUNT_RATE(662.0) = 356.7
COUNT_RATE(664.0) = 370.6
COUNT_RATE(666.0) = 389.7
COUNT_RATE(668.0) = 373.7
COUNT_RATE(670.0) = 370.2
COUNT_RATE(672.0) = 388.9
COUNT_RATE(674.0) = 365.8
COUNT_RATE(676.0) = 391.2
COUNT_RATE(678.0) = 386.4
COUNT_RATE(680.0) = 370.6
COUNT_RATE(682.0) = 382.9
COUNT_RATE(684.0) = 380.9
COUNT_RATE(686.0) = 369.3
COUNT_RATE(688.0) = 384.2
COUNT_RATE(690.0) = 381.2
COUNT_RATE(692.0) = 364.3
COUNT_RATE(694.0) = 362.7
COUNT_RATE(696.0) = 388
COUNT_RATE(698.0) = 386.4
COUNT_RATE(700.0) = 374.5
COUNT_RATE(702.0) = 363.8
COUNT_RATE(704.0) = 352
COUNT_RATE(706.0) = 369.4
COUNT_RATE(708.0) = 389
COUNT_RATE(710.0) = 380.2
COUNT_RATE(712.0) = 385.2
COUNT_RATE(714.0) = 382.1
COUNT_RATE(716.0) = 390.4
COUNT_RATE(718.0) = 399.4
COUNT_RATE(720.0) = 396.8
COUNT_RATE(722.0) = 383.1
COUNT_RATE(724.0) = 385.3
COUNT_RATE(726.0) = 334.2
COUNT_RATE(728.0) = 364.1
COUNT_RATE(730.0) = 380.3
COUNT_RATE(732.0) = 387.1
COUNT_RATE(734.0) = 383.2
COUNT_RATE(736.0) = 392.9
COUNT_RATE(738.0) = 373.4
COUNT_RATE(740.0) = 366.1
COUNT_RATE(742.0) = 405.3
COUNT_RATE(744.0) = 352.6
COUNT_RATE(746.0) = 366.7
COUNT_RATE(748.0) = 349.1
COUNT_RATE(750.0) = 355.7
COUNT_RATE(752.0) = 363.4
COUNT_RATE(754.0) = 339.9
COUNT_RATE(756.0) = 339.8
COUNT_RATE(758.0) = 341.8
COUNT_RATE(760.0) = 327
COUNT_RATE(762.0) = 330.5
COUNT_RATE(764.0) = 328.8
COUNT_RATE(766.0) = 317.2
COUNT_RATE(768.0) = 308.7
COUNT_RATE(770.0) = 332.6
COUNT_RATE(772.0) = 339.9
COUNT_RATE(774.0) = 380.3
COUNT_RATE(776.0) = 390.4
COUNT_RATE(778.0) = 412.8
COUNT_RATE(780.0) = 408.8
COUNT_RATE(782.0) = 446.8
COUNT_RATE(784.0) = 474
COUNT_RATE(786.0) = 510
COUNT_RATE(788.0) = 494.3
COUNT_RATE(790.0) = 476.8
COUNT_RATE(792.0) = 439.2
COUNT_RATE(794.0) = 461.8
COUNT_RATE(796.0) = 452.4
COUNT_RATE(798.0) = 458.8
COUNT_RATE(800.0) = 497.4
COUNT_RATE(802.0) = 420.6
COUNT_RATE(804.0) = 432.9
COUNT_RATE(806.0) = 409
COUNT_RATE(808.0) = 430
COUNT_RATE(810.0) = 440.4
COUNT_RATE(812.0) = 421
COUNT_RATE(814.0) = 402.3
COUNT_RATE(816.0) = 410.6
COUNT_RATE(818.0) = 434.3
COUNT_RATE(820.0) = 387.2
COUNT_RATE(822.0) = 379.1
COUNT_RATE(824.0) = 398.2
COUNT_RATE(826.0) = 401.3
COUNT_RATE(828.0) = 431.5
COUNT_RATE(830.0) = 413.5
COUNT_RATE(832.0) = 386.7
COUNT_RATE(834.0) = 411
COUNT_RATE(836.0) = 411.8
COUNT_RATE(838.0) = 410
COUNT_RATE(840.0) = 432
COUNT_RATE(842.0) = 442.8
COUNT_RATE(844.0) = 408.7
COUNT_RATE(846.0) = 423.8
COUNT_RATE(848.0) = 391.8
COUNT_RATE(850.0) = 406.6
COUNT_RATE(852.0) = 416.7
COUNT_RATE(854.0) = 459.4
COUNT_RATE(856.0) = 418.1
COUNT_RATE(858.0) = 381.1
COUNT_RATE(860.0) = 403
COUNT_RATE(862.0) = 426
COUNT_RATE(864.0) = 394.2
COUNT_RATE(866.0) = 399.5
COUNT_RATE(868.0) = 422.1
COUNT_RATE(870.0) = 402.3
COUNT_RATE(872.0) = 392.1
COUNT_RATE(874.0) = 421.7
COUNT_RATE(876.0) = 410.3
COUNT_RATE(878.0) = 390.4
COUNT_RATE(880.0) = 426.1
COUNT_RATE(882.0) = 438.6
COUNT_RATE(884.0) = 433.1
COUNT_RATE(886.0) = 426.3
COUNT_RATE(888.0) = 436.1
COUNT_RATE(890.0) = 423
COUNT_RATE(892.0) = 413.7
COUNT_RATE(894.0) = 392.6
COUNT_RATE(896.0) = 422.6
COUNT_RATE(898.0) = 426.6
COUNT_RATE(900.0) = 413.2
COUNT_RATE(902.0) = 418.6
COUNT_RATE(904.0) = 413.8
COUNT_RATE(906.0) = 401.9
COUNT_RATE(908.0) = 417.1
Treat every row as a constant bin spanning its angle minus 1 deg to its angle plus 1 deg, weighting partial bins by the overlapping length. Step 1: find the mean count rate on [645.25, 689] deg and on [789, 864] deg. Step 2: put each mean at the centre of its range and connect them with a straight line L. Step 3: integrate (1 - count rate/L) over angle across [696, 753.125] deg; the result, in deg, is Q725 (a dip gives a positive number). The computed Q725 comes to 2.4 deg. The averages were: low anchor 375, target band 376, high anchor 422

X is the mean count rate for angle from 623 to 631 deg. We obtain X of 367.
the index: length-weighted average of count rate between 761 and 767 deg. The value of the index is 326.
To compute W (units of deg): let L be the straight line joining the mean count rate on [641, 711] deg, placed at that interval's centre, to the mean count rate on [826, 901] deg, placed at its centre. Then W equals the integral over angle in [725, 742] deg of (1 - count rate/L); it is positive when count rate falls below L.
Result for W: 0.57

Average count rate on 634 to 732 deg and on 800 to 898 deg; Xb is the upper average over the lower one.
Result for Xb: 1.1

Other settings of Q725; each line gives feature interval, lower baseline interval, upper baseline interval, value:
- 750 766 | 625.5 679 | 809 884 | 2.3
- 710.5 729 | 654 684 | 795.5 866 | 0.4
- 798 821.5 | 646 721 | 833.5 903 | -1.3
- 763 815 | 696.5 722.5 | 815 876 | -2.6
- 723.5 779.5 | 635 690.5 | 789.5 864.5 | 5.8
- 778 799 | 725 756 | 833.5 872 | -4.0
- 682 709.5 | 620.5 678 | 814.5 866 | 0.6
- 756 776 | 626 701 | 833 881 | 3.0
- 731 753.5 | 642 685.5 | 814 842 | 1.2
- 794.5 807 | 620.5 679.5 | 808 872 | -1.3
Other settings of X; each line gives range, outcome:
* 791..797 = 451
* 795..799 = 456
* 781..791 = 480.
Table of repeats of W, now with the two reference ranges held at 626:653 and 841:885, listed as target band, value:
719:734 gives 0.6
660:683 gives 0.5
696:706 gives 0.5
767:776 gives 1.2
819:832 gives 0.2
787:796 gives -1.4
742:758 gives 1.7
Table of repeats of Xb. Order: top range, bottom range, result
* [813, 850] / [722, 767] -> 1.14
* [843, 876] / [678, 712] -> 1.09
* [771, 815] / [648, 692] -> 1.16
